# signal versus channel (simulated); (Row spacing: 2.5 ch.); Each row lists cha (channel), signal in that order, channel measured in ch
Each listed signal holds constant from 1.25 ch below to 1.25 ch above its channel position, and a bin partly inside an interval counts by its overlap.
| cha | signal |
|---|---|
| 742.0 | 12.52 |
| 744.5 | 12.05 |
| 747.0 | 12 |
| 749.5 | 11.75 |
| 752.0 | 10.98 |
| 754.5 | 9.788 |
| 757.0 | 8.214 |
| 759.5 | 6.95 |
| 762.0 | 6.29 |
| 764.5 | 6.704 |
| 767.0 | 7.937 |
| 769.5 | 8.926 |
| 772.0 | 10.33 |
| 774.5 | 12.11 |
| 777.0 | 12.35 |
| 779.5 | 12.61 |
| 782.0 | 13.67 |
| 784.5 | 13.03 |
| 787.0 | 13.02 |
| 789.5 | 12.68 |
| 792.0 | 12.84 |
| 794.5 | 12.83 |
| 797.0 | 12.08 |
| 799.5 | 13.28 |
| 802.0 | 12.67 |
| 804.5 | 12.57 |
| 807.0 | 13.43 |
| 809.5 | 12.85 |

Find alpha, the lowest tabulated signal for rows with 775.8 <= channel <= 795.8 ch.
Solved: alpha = 12.35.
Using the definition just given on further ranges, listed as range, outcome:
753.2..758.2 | 8.214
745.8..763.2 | 6.29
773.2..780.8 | 12.11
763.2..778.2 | 6.704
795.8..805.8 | 12.08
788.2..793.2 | 12.68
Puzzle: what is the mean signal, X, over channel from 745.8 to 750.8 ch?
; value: 11.9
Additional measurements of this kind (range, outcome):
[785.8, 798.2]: 12.7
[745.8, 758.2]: 10.5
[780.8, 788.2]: 13.2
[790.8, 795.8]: 12.8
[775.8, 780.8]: 12.5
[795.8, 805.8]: 12.7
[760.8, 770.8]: 7.48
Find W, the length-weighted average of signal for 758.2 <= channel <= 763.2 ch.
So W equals 6.64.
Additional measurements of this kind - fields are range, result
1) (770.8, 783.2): 12.2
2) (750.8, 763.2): 8.44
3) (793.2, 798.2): 12.5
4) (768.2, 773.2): 9.6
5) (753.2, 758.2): 9.03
